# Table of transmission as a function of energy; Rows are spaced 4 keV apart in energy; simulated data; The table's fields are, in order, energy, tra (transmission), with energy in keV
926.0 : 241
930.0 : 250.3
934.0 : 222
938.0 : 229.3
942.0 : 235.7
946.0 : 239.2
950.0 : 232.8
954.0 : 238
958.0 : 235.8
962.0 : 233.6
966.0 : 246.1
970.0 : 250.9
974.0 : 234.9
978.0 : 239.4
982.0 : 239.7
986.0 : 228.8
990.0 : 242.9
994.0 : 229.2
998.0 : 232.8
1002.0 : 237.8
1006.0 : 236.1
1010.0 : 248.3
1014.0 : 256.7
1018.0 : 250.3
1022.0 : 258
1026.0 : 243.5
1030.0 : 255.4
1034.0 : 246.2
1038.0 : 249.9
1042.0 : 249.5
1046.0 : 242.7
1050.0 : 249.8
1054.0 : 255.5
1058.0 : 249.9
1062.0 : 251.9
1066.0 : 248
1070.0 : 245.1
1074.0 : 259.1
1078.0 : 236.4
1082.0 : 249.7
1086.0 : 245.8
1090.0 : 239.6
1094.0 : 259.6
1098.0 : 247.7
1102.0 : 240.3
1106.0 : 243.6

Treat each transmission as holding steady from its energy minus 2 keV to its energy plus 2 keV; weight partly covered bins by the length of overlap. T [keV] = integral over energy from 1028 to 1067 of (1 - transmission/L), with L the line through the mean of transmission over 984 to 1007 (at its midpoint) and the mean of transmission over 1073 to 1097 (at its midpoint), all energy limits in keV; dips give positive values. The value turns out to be -1.2 keV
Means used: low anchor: 235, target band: 250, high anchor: 248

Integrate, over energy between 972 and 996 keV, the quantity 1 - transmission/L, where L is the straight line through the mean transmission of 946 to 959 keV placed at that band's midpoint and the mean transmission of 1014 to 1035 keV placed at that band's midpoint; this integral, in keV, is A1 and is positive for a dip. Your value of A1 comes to 0.7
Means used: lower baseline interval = 236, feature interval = 236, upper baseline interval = 251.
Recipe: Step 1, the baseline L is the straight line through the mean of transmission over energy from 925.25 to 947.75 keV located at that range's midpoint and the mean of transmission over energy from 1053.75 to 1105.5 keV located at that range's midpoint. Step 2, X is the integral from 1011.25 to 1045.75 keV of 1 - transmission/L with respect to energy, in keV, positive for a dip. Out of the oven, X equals -0.99 keV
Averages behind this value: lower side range 236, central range 251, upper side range 248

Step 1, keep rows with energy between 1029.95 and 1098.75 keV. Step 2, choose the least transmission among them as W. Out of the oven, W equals 236.4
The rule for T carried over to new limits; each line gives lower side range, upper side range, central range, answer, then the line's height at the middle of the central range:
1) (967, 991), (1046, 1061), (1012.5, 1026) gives -0.4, 245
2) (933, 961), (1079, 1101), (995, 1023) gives -0.6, 240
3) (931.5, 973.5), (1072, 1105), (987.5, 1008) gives 0.4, 240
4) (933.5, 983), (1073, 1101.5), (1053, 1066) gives -0.3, 245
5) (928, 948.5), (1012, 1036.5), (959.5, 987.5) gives 0.3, 242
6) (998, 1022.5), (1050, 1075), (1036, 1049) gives 0.1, 249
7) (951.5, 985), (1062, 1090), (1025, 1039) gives -0.3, 244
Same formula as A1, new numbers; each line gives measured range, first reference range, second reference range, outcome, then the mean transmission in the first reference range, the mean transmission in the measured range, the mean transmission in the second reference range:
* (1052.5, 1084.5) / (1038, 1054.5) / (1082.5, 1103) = -0.2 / 249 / 249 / 247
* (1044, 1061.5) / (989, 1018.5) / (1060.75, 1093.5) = -0.3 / 241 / 250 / 247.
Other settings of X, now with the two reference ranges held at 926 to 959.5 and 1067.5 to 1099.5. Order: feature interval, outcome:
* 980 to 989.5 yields 0.1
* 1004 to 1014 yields -0.2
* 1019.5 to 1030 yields -0.4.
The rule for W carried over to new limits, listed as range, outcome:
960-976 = 233.6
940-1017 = 228.8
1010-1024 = 248.3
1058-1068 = 248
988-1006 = 229.2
